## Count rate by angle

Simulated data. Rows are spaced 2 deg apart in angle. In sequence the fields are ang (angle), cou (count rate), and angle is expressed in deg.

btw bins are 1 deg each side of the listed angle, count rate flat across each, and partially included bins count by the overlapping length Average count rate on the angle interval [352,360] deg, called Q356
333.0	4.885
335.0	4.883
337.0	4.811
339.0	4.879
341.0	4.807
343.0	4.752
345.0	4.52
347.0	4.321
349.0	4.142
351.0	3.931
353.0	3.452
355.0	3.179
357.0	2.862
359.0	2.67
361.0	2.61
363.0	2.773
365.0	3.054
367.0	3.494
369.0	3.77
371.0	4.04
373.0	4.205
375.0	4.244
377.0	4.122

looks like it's 3.04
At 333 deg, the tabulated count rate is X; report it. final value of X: 4.885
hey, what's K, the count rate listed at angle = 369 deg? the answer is 3.77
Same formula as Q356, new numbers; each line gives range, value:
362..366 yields 2.91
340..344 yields 4.78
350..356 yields 3.52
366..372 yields 3.77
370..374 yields 4.12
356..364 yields 2.73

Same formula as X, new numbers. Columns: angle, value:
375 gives 4.244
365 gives 3.054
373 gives 4.205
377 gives 4.122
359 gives 2.67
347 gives 4.321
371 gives 4.04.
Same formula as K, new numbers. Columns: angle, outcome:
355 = 3.179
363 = 2.773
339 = 4.879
